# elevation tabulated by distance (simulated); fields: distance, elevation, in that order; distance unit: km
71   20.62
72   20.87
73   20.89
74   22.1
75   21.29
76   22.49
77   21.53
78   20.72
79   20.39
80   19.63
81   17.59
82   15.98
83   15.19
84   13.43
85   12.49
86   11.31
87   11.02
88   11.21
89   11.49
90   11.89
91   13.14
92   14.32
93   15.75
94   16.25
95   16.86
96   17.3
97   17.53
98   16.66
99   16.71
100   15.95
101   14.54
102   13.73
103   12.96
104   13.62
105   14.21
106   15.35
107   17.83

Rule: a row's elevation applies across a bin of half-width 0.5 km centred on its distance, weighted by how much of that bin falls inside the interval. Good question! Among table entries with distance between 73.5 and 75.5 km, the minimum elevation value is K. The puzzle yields 21.29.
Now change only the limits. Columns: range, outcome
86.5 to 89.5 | 11.02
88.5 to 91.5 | 11.49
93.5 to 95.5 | 16.25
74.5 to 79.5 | 20.39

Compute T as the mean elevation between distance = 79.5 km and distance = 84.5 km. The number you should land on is 16.4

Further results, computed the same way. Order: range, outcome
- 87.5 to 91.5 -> 11.9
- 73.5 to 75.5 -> 21.7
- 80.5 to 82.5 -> 16.8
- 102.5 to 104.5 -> 13.3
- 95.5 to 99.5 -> 17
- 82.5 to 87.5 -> 12.7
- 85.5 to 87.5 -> 11.2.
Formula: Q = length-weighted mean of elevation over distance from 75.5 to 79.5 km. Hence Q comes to 21.3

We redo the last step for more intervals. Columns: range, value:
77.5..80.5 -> 20.2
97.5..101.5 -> 16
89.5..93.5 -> 13.8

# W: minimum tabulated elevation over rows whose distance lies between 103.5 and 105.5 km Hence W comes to 13.62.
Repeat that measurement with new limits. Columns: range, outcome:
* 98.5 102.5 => 13.73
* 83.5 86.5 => 11.31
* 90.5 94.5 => 13.14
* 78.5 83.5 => 15.19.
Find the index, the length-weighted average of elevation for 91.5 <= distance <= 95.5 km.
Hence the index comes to 15.8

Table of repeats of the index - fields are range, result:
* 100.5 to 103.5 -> 13.7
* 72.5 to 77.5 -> 21.7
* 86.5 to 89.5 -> 11.2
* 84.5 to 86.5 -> 11.9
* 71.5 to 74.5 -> 21.3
